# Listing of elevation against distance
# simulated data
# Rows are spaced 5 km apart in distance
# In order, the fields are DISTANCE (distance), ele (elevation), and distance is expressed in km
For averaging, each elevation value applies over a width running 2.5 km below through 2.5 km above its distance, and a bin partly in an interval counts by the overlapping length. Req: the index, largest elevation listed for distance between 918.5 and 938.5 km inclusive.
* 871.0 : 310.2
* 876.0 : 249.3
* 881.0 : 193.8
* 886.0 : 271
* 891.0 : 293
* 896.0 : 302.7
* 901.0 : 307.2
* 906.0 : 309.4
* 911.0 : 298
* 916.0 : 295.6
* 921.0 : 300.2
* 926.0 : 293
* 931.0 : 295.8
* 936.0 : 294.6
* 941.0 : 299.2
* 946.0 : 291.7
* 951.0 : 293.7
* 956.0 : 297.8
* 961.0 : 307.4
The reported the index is 300.2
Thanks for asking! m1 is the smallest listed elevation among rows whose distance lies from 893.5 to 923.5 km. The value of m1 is 295.6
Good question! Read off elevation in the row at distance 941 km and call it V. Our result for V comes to 299.2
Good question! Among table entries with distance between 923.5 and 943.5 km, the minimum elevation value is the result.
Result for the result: 293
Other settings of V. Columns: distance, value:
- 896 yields 302.7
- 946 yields 291.7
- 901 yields 307.2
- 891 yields 293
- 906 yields 309.4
